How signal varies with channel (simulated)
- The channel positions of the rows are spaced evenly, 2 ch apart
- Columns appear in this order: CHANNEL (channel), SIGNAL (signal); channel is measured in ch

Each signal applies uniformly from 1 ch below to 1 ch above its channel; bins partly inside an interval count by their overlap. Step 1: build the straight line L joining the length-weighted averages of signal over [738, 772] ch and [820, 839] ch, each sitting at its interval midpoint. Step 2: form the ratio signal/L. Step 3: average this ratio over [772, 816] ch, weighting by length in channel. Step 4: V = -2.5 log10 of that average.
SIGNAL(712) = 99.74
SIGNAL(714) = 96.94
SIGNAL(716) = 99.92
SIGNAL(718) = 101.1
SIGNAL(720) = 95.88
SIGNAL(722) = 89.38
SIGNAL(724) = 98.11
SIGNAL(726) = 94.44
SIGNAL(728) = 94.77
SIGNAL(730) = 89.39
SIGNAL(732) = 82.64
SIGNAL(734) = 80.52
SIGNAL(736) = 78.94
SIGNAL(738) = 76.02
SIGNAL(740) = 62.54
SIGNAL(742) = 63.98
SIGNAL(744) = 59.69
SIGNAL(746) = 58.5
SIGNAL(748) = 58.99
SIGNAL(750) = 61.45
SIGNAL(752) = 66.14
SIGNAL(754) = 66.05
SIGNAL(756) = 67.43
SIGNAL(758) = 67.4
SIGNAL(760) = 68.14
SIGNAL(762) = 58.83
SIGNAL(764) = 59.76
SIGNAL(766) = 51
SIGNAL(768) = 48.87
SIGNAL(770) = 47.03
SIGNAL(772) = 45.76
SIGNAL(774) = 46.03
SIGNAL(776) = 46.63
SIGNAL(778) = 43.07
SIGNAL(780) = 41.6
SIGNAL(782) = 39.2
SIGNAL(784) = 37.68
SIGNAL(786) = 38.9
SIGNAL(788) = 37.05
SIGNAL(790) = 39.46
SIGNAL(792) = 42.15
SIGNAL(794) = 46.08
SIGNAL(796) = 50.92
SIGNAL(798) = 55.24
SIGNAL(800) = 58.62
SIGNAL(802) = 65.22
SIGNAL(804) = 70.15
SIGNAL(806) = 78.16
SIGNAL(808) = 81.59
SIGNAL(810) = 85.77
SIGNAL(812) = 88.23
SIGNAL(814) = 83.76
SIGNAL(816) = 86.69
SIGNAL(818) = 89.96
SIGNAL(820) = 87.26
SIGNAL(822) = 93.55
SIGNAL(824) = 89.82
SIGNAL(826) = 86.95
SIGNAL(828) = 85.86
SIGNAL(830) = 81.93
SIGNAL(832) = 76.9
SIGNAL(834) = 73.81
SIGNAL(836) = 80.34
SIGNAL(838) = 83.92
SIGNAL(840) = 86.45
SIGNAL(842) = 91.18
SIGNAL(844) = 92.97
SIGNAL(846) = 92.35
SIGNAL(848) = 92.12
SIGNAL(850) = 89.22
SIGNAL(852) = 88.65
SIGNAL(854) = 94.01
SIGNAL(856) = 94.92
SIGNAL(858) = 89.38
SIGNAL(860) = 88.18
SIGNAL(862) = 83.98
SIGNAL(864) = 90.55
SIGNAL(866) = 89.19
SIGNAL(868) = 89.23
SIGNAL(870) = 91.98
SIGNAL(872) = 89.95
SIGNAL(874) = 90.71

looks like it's 0.29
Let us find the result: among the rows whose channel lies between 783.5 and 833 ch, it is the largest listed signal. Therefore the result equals 93.55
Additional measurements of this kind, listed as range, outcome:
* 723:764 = 98.11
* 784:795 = 46.08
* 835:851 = 92.97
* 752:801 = 68.14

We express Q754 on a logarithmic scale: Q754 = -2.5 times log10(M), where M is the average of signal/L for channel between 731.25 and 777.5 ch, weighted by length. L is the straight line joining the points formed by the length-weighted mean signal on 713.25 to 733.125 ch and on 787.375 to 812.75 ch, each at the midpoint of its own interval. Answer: 0.30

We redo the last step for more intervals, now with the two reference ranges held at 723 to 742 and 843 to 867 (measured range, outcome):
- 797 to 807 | 0.31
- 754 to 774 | 0.43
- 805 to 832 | 0.03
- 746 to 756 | 0.31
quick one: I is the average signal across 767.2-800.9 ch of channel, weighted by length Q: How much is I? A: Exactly 44.9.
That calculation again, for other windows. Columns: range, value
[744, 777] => 57.4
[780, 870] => 76.3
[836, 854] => 89.3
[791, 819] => 70.2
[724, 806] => 59.9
